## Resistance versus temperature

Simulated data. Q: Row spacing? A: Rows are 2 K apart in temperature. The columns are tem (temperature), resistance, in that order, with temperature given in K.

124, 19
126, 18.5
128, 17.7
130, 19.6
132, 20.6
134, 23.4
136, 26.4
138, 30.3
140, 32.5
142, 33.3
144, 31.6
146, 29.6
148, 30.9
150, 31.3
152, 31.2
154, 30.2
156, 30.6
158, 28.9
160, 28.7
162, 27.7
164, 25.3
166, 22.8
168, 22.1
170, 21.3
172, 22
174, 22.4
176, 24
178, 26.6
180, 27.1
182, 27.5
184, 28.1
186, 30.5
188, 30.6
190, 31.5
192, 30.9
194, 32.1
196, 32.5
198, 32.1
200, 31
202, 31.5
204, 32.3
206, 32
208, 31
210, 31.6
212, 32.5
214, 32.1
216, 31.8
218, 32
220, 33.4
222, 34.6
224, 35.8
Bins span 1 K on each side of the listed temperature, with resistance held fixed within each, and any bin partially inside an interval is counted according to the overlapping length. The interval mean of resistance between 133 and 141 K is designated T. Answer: 28.1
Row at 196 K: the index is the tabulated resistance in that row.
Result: 32.5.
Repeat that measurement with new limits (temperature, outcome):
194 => 32.1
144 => 31.6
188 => 30.6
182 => 27.5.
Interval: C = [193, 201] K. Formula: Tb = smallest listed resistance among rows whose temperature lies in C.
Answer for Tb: 31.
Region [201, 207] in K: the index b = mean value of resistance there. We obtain 31.9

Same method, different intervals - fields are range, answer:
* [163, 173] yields 22.7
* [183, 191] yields 30.2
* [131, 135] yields 22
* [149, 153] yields 31.2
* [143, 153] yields 30.9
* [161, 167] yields 25.3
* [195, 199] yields 32.3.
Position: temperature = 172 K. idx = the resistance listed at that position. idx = 22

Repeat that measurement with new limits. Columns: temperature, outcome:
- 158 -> 28.9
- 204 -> 32.3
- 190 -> 31.5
